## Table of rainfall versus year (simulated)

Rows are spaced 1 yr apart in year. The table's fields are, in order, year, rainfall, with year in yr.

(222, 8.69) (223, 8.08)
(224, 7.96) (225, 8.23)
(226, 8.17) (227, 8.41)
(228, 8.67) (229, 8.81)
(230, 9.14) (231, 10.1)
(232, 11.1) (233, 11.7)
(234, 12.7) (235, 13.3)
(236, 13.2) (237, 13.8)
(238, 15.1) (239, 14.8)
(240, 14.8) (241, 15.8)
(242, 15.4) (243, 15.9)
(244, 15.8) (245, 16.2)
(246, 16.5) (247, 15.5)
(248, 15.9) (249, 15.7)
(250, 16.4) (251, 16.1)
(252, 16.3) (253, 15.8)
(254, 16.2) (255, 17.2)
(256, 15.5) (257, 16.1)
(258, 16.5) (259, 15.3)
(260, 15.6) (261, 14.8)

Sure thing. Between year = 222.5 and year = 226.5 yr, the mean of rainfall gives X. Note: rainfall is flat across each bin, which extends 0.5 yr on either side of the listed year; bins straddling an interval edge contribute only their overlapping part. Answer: 8.11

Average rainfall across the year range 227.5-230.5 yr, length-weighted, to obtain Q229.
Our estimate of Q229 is 8.87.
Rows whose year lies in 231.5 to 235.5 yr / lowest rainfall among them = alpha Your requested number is 11.1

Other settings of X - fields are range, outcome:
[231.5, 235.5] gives 12.2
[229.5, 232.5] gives 10.1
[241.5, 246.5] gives 16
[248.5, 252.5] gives 16.1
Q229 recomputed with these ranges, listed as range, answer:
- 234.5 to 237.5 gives 13.4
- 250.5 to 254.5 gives 16.1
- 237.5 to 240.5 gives 14.9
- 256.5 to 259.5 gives 16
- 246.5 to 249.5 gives 15.7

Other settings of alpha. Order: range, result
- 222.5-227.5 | 7.96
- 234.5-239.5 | 13.2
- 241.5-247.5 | 15.4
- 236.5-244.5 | 13.8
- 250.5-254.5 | 15.8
